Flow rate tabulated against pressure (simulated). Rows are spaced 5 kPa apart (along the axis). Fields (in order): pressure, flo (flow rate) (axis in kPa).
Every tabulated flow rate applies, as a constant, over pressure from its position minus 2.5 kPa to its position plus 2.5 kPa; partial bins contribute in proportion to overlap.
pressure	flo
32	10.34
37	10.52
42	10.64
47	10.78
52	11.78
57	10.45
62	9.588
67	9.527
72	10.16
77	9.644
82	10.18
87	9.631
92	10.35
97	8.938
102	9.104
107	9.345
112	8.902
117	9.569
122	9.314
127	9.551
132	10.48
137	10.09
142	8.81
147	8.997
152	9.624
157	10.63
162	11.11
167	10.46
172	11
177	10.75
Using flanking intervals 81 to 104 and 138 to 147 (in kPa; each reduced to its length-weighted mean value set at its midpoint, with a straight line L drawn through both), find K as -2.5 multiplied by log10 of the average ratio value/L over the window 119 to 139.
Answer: -0.071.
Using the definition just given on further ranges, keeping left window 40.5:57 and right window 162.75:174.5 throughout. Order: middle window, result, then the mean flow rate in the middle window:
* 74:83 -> 0.111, 9.88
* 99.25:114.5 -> 0.194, 9.11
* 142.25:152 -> 0.187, 9.11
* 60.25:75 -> 0.126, 9.76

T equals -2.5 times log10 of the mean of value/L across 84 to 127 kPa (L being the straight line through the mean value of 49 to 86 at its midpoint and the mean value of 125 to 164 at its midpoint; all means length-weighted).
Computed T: 0.07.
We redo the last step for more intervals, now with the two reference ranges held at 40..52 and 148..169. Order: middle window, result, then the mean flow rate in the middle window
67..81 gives 0.10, 9.86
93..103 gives 0.16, 9.21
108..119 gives 0.15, 9.24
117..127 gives 0.12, 9.44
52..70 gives 0.08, 10.1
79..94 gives 0.07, 10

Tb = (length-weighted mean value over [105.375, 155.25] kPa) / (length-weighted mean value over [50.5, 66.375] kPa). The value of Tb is 0.9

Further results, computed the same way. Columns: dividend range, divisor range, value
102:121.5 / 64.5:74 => 0.94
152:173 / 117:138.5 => 1.08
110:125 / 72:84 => 0.93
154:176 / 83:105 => 1.13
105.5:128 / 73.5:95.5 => 0.94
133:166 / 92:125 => 1.07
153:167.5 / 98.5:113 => 1.17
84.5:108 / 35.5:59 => 0.87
